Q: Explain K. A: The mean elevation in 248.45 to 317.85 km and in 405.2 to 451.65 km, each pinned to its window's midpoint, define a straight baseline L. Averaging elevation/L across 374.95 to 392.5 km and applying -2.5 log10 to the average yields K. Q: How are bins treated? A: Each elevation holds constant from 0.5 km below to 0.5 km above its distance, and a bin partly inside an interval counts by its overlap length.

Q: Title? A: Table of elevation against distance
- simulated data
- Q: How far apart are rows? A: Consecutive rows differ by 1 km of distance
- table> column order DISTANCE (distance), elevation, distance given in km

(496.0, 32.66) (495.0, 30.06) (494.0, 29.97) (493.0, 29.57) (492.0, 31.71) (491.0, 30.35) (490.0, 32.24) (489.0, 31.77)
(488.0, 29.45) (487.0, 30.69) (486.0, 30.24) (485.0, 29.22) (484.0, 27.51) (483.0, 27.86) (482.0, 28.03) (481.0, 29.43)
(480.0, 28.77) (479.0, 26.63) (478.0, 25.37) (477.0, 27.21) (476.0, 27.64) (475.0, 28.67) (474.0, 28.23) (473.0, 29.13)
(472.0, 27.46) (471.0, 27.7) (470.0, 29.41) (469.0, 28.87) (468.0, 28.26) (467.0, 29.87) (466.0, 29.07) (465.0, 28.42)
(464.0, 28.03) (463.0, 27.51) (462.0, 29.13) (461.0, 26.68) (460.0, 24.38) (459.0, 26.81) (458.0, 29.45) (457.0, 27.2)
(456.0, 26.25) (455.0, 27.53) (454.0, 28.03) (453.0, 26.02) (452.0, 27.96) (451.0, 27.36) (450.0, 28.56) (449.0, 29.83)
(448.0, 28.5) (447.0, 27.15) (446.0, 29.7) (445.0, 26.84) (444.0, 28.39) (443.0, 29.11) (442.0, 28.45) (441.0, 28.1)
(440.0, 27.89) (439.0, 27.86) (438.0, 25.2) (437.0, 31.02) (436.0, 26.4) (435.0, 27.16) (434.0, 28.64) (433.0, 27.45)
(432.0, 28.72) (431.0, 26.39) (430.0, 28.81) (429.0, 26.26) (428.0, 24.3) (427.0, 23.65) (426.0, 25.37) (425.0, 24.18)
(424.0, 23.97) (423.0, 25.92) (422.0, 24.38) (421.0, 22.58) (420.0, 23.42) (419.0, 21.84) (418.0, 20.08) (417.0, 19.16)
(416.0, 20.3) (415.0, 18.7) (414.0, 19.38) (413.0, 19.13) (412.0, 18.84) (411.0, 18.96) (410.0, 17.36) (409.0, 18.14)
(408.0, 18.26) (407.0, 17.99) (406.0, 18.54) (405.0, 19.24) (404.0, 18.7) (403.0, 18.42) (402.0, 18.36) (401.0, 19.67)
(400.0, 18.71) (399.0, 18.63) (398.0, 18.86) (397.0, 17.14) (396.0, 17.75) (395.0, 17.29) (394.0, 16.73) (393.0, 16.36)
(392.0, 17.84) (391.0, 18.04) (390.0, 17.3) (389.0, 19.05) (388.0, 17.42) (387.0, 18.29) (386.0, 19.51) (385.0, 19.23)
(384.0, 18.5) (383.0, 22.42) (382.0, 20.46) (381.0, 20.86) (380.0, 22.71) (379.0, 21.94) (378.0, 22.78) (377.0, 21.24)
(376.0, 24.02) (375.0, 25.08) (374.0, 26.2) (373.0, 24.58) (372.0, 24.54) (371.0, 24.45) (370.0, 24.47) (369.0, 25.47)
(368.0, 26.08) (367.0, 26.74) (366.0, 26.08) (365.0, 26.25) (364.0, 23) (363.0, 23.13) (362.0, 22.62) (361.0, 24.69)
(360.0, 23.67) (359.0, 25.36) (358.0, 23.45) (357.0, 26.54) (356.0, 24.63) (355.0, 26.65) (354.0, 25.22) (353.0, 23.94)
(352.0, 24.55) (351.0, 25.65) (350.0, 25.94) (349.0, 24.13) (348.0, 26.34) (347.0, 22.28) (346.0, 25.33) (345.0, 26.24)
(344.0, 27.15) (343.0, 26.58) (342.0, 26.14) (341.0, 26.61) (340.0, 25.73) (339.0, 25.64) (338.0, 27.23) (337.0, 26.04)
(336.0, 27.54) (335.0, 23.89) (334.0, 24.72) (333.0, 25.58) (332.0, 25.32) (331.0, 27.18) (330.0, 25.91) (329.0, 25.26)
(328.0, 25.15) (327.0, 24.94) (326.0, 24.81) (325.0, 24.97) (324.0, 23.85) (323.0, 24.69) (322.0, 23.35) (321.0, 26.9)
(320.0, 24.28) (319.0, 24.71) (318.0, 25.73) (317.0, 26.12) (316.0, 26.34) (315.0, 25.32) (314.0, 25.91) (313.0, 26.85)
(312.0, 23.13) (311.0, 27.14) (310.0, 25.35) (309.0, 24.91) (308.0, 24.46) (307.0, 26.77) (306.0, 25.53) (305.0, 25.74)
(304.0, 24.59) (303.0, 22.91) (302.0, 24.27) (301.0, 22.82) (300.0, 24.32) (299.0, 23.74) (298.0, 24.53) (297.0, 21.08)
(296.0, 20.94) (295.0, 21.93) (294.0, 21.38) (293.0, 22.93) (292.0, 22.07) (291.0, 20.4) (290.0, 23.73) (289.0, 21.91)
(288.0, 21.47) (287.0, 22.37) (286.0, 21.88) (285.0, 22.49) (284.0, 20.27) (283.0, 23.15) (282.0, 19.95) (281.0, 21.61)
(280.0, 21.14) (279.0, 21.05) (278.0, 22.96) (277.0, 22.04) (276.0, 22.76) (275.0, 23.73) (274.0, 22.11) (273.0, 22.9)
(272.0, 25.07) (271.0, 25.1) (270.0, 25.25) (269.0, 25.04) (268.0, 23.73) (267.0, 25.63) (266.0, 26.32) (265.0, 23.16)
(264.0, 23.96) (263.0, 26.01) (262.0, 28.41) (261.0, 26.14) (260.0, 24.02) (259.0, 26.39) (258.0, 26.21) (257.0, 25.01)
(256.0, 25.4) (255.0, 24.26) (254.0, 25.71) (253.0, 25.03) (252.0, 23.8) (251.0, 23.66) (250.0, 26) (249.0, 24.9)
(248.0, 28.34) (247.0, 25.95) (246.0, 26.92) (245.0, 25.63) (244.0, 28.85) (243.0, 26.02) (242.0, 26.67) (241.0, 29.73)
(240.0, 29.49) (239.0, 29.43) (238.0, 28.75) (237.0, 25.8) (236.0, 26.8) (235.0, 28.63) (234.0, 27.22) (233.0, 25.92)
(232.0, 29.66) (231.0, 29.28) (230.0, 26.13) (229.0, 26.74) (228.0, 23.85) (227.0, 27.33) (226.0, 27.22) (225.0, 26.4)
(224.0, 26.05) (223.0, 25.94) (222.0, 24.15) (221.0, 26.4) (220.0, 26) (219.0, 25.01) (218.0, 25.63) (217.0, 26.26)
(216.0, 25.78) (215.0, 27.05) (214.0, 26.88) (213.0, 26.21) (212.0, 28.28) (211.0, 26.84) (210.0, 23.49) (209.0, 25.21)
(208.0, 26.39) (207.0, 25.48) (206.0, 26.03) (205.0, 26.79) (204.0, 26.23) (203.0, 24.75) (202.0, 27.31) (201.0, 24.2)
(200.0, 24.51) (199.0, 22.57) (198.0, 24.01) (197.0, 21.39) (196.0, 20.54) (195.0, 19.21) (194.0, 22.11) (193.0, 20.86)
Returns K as 0.20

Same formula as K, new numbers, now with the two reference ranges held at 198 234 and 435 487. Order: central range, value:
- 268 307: 0.16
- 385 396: 0.47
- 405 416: 0.43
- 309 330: 0.07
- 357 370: 0.10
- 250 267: 0.05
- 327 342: 0.05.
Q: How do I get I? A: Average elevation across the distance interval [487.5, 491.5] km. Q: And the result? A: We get 31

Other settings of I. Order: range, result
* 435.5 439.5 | 27.6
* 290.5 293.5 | 21.8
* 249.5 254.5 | 24.8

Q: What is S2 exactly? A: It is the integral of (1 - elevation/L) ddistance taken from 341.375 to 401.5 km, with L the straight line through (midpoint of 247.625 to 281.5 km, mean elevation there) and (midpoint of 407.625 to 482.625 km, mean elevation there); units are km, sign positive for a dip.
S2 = 6.63 km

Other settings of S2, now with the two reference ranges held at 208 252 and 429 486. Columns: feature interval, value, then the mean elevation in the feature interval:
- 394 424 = 8.8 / 19.5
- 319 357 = 2.6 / 25.4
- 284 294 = 1.8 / 22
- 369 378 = 1.0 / 24.3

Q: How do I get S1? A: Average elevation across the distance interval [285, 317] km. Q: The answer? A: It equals 23.8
